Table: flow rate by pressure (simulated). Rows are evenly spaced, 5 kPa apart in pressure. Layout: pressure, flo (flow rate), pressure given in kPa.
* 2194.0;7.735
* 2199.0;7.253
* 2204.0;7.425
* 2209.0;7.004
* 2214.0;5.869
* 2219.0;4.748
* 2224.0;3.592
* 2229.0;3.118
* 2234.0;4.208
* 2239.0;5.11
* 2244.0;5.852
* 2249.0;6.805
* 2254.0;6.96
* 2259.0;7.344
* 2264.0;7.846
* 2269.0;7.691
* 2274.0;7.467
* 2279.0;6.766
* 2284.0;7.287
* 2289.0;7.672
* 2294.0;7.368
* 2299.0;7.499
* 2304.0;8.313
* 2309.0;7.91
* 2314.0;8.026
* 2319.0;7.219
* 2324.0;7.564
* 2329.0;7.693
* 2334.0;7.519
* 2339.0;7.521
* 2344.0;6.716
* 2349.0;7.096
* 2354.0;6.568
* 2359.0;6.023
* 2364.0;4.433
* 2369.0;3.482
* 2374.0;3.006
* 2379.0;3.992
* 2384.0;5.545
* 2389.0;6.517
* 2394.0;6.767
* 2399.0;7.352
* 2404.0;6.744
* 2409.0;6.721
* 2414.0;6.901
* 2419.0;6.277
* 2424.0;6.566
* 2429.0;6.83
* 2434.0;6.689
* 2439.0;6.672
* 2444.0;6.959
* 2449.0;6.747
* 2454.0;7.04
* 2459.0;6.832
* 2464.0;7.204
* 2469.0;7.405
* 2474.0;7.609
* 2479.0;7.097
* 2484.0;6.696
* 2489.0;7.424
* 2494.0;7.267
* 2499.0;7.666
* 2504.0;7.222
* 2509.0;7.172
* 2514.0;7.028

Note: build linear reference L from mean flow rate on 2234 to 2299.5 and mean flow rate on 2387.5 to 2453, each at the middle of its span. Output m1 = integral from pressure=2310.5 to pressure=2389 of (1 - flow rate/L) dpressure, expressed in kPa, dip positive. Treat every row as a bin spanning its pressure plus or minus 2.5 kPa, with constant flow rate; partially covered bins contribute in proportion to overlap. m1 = 7.4 kPa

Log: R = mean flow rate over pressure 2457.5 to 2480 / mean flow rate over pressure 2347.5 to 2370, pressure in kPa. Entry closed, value 1.3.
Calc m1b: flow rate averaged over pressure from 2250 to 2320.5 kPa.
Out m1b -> 7.52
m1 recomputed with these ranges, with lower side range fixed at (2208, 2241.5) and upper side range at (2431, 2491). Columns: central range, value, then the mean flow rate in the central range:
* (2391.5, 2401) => -1.0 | 7.04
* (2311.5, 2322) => -3.8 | 7.62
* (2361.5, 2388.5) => 8.4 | 4.27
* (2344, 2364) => -1.2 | 6.32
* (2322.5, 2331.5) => -3.0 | 7.64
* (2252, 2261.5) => -4.0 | 7.16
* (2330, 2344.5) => -3.9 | 7.37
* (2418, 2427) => 0.2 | 6.47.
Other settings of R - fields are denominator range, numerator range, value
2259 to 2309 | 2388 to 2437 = 0.89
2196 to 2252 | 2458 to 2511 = 1.30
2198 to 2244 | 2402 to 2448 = 1.26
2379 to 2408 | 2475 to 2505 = 1.14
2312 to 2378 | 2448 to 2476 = 1.13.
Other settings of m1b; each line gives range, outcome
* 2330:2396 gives 5.82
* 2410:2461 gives 6.75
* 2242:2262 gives 6.79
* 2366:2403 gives 5.29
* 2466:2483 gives 7.31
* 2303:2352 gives 7.52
